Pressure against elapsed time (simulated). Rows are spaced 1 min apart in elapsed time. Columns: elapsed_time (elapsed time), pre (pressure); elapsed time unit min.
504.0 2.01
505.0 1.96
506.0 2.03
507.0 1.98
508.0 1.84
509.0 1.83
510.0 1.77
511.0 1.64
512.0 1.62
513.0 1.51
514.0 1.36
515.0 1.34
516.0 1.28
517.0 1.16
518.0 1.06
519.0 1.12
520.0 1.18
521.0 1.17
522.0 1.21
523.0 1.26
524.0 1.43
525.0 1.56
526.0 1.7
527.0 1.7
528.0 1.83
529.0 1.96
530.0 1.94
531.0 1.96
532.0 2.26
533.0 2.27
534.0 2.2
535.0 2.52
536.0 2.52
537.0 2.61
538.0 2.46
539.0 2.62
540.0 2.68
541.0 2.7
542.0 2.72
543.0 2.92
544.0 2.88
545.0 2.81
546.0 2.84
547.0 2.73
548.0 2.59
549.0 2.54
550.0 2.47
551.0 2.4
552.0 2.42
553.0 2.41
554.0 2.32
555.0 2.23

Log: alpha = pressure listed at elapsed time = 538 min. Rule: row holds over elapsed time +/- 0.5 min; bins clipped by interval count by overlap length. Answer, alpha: 2.46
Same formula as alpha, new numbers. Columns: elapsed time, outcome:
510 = 1.77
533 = 2.27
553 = 2.41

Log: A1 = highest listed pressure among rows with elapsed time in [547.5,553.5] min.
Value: 2.59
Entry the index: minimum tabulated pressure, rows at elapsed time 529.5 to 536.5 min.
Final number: 1.94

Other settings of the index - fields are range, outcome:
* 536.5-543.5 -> 2.46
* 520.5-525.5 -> 1.17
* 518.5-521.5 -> 1.12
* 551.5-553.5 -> 2.41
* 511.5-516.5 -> 1.28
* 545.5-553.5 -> 2.4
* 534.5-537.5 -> 2.52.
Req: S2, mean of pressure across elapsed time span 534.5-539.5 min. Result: 2.55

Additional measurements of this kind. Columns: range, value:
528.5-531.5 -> 1.95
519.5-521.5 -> 1.17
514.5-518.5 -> 1.21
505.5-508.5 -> 1.95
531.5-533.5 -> 2.26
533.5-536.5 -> 2.41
